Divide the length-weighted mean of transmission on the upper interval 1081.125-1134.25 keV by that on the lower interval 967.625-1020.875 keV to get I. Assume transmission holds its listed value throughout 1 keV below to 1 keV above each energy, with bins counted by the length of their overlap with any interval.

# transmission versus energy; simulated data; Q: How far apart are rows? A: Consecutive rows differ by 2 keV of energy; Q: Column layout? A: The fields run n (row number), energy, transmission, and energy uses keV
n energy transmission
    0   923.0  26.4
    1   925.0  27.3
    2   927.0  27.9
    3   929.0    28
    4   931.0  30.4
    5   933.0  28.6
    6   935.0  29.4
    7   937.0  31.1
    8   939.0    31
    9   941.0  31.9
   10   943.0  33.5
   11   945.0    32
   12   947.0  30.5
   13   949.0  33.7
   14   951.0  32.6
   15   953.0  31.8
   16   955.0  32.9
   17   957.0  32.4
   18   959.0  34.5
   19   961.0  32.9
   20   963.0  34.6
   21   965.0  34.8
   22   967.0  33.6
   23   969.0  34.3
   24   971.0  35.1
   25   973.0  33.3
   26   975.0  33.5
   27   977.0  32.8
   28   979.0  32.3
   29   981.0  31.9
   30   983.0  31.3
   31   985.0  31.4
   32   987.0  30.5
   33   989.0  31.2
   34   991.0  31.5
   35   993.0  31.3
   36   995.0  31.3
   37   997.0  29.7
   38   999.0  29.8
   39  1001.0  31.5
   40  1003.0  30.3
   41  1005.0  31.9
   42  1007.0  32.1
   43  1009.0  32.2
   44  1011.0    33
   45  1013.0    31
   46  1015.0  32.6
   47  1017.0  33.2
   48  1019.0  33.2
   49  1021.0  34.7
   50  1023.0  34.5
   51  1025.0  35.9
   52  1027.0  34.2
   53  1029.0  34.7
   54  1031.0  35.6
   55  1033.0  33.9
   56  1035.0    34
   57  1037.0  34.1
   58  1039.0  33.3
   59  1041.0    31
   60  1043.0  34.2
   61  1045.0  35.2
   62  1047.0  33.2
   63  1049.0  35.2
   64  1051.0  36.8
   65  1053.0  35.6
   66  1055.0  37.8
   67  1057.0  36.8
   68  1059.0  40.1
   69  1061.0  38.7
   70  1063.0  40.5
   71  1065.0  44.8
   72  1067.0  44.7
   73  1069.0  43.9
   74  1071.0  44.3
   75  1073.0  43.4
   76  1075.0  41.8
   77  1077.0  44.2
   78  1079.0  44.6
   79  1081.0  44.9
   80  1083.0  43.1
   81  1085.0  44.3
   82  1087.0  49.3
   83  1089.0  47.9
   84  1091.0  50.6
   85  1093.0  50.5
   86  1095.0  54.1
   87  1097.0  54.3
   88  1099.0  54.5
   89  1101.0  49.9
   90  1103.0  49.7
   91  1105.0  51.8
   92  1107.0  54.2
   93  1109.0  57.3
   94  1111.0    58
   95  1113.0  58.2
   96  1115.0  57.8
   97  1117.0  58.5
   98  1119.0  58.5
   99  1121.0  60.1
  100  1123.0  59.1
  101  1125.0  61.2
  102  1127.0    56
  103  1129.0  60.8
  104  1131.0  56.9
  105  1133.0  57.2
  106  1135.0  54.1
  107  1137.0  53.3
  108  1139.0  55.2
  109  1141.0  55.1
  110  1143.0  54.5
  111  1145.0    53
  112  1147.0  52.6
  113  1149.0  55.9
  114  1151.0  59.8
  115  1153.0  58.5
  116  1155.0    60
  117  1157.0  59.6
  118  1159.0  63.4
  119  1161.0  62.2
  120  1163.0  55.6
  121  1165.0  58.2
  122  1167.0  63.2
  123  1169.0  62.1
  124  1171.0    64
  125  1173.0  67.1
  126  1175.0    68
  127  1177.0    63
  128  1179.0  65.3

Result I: 1.69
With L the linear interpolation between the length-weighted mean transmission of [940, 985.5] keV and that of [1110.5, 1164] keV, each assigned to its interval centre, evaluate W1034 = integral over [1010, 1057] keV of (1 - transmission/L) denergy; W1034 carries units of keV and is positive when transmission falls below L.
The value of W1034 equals 9.5 keV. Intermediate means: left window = 33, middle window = 34.3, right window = 57.6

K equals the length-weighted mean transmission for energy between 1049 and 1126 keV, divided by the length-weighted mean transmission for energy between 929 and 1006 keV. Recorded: 1.5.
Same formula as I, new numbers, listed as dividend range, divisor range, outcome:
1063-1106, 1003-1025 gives 1.44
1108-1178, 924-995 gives 1.84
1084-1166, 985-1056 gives 1.68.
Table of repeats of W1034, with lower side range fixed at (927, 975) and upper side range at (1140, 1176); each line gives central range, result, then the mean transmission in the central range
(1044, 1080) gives 5.3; 40.1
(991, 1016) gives 5.0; 31.4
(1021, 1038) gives 3.2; 34.6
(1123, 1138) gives -0.3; 57.2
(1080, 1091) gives 0.8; 46.3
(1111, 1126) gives -1.3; 59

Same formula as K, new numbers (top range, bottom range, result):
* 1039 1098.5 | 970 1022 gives 1.32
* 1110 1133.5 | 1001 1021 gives 1.82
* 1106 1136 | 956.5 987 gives 1.74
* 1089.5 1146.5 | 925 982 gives 1.73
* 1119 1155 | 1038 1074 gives 1.48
